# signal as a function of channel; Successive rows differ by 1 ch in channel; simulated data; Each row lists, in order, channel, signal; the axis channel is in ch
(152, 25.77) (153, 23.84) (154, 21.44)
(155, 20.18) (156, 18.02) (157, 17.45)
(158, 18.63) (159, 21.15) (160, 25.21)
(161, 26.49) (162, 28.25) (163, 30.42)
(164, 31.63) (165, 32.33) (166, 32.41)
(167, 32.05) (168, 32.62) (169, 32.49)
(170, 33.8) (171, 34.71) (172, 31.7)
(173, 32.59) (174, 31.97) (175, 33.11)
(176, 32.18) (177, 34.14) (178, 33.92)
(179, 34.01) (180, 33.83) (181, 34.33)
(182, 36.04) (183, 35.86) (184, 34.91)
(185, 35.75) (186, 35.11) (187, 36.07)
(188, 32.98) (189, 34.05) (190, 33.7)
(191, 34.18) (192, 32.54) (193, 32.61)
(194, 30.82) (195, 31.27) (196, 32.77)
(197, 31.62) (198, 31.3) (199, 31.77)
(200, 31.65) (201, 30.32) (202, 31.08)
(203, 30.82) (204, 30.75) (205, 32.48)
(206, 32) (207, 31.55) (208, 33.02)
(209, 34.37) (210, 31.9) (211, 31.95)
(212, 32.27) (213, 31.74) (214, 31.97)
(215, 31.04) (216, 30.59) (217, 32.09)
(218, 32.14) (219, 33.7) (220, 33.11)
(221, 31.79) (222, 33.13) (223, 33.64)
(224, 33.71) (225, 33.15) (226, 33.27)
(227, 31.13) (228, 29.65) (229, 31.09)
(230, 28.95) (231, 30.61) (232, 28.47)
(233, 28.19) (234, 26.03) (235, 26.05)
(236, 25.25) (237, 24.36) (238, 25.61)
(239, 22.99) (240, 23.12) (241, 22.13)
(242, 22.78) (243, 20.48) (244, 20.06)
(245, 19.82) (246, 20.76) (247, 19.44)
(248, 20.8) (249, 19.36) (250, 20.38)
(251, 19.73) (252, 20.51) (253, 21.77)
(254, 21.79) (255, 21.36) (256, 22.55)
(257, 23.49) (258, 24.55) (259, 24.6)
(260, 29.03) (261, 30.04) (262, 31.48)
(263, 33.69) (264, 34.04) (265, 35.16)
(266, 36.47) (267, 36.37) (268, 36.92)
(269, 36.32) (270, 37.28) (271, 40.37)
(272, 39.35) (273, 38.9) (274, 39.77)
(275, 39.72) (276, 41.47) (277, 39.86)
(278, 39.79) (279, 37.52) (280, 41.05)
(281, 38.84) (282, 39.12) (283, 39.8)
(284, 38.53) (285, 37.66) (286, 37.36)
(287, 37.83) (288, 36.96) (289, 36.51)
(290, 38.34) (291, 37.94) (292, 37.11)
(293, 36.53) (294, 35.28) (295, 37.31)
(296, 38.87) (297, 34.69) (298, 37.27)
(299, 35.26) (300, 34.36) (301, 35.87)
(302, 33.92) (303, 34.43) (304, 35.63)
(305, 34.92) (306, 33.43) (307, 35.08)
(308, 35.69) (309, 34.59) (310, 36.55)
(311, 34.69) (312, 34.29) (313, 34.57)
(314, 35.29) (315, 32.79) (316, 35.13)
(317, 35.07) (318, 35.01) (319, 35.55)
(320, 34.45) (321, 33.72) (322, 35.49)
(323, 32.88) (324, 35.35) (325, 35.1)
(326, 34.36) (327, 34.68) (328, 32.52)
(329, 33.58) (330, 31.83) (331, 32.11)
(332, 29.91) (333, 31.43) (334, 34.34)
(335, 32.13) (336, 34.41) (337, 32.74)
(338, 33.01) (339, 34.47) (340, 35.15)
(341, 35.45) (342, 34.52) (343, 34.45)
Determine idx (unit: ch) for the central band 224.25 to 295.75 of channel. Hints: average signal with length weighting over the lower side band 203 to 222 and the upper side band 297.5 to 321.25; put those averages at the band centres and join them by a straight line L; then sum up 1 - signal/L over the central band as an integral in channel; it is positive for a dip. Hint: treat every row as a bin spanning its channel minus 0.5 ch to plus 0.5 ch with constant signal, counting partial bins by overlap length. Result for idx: 5.6 ch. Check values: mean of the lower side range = 32.1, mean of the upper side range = 34.9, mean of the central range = 30.9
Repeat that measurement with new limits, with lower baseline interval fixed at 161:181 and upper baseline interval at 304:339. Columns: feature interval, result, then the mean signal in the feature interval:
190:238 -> 2.5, 31.2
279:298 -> -2.3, 37.7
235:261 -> 8.4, 22.5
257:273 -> -0.1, 33.6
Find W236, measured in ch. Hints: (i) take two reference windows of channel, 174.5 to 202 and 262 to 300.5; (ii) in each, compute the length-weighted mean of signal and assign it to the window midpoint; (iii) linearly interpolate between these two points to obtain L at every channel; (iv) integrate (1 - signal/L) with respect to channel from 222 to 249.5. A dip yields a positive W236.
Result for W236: 7.2 ch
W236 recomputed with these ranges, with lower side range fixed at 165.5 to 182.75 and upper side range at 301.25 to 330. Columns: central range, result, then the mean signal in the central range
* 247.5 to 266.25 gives 4.6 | 25.7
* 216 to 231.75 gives 0.8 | 32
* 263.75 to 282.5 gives -2.3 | 38.4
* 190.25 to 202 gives 0.6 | 31.9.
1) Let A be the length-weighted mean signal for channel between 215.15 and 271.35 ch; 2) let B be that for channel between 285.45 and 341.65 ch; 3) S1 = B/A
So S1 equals 1.25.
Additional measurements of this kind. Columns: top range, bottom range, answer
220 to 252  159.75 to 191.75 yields 0.79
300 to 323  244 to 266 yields 1.41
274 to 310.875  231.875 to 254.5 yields 1.65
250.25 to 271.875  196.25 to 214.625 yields 0.93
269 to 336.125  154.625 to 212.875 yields 1.15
